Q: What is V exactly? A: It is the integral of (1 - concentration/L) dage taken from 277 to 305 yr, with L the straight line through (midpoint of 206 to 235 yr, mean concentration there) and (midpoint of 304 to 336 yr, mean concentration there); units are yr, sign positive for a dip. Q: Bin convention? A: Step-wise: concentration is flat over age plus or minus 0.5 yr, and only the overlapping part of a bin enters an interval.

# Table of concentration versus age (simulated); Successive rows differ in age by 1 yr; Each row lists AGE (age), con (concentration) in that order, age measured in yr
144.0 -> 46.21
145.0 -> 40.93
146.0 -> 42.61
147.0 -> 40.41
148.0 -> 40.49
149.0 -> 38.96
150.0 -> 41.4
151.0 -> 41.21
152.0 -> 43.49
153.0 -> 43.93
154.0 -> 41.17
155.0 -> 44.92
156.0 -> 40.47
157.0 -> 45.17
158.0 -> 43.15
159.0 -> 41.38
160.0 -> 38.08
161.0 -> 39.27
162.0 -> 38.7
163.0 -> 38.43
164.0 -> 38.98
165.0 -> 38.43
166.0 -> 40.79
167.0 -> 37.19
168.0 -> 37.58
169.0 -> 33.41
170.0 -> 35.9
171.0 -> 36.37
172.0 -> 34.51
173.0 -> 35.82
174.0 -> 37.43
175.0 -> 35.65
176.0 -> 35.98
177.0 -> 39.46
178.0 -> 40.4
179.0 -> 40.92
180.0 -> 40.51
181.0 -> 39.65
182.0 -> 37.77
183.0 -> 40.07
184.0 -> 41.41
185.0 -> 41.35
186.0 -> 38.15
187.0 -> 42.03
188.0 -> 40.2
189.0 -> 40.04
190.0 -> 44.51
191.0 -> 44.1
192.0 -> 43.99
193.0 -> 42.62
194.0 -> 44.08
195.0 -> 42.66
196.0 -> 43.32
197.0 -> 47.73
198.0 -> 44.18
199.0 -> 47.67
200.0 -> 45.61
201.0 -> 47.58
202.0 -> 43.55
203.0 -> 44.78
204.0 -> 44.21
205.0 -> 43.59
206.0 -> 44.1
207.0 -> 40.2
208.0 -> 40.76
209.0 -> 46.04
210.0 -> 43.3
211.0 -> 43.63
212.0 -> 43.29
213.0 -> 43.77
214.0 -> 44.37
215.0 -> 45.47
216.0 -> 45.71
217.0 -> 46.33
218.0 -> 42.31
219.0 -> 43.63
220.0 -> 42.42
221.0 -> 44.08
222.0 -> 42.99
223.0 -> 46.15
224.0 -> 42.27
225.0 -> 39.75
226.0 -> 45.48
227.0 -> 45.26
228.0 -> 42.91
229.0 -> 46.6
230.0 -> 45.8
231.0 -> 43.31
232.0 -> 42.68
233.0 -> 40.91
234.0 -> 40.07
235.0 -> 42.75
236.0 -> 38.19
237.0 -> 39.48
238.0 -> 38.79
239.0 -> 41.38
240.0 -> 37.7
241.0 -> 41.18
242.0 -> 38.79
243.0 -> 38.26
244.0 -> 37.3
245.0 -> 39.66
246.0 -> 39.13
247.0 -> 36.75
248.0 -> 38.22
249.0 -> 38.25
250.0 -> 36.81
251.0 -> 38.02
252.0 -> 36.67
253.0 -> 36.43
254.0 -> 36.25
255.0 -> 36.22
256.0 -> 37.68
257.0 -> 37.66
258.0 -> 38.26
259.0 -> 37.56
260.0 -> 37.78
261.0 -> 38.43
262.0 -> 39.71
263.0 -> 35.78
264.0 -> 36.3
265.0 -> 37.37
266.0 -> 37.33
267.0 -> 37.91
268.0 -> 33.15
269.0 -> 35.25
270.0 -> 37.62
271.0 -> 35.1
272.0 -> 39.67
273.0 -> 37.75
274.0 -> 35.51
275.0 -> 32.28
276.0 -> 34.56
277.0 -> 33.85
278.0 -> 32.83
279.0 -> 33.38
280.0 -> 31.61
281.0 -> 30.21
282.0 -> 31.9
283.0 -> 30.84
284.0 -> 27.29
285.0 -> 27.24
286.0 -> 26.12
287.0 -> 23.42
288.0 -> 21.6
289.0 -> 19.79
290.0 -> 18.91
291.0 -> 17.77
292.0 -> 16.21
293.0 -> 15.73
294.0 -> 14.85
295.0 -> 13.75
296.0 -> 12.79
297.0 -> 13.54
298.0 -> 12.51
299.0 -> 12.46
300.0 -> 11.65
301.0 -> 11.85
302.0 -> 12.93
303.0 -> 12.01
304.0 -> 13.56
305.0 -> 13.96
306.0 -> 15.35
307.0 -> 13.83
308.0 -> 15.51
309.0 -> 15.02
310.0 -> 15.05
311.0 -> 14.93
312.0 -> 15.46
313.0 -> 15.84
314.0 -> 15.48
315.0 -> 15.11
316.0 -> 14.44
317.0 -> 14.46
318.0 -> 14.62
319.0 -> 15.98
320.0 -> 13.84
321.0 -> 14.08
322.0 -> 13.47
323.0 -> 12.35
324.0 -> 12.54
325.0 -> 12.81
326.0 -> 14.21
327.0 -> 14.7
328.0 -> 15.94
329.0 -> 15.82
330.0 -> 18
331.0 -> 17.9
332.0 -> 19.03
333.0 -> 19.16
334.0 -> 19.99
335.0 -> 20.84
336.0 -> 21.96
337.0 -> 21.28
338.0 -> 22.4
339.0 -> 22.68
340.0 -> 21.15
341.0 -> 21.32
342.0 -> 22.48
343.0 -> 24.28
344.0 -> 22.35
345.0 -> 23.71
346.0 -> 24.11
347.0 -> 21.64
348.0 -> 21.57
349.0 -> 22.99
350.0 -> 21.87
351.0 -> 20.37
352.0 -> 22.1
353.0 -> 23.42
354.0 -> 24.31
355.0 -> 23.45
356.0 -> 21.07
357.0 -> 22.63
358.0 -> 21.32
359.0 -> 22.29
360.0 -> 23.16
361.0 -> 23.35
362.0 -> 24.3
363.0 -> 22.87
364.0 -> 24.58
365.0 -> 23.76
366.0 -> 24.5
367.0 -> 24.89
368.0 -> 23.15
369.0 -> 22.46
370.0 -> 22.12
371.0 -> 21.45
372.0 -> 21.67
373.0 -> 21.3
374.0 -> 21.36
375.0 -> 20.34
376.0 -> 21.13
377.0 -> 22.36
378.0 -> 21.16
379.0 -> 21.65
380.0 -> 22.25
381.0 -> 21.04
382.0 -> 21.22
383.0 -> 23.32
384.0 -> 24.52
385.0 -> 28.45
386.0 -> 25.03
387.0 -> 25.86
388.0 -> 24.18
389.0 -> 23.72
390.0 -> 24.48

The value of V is 4.54 yr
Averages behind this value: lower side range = 43.5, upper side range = 15.5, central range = 20.4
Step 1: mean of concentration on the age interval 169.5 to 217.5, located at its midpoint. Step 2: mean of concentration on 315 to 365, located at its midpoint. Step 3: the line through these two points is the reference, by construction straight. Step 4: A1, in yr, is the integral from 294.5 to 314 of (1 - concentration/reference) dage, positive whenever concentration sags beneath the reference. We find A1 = 8.8 yr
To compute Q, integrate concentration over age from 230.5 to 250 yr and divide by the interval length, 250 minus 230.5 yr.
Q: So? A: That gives 39.5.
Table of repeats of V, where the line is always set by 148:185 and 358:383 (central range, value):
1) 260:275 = -2.8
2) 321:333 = 4.9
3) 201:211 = -2.1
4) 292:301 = 4.8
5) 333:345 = 1.5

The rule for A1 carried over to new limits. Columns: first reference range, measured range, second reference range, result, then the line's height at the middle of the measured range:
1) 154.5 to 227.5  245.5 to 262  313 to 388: -2.1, 33.4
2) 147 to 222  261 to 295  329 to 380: 1.0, 30.8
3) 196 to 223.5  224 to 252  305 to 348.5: -1.9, 37.9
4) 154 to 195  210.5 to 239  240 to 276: -3.6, 38.3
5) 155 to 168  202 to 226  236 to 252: -2.8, 39.1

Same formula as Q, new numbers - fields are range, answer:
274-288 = 30.3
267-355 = 20.9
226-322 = 29.1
